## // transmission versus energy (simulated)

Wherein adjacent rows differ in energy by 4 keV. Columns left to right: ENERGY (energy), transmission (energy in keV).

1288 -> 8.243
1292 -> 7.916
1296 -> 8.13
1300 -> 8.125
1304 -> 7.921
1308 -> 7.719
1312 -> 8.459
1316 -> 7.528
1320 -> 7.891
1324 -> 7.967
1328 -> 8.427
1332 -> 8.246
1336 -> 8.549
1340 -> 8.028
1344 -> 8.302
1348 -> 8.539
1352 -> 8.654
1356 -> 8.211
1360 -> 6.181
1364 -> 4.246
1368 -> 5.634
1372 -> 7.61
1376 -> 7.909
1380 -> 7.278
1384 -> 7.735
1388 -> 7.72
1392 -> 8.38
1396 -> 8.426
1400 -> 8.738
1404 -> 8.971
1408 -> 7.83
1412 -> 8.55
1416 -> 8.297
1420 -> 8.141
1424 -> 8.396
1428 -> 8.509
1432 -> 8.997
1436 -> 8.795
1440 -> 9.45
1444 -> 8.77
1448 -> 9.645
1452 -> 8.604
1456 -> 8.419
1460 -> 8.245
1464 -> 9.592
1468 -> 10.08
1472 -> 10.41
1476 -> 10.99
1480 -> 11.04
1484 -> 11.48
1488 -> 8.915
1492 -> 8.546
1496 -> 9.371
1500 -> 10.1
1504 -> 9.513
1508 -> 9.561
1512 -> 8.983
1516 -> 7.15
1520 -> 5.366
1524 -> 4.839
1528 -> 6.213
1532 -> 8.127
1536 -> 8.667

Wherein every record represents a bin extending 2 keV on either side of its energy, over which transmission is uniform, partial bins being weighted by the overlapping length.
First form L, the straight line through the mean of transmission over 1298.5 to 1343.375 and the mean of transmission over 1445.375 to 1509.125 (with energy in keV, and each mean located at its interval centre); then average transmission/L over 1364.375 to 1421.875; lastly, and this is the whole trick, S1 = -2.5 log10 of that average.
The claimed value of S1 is 0.13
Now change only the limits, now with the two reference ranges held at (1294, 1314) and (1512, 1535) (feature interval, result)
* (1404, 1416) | -0.130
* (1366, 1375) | 0.132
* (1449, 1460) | -0.202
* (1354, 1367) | 0.243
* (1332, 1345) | -0.058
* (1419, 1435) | -0.174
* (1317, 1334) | -0.022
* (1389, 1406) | -0.149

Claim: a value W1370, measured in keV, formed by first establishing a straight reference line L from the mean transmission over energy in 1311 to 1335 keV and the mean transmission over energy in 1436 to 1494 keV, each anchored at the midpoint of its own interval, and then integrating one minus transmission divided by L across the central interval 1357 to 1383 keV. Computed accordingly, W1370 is 6.03 keV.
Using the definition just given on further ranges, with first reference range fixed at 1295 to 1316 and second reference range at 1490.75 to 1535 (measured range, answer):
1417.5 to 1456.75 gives -3.8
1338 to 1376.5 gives 3.4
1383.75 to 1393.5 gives 0.1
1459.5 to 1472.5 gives -2.7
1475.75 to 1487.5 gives -4.3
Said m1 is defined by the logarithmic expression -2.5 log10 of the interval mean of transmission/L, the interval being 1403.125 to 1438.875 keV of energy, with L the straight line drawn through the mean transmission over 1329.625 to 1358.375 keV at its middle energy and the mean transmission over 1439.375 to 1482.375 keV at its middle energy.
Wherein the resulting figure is 0.08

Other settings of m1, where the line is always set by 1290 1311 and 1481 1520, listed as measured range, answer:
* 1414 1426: 0.051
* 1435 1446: -0.029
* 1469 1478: -0.183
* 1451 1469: -0.005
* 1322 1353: -0.017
